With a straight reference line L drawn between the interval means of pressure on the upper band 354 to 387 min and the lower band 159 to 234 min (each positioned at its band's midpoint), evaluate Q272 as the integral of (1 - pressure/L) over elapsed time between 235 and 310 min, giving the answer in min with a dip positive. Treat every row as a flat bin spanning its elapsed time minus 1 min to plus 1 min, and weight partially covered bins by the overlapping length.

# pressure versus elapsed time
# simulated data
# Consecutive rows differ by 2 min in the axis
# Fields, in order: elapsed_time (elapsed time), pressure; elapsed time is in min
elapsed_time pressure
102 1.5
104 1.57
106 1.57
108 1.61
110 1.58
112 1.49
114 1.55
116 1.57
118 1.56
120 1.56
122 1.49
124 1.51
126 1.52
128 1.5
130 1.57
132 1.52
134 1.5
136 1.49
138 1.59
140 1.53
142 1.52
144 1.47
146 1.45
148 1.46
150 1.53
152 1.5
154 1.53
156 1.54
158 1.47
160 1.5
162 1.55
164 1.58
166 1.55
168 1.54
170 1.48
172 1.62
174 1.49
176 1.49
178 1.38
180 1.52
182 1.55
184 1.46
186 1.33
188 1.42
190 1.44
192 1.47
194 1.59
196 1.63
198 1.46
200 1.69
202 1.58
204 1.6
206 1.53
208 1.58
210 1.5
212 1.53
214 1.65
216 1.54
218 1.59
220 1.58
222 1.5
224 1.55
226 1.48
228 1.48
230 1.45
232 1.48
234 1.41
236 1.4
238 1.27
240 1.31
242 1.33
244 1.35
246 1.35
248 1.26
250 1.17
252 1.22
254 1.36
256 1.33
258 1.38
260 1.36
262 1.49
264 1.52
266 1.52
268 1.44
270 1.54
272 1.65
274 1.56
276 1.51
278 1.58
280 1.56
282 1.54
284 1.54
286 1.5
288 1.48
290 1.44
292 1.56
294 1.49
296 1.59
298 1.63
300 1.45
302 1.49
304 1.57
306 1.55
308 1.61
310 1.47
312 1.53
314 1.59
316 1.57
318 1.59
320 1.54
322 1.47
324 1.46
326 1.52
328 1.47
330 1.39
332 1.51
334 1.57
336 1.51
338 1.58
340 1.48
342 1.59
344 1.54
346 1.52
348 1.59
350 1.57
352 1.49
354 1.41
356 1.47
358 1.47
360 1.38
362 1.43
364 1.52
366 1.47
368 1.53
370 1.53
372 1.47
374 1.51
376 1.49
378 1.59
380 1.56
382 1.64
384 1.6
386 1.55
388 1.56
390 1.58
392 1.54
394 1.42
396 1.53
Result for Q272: 2.95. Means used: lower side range 1.52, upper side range 1.51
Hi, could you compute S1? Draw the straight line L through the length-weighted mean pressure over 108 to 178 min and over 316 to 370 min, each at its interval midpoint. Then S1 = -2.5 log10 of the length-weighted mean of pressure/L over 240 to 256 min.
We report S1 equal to 0.17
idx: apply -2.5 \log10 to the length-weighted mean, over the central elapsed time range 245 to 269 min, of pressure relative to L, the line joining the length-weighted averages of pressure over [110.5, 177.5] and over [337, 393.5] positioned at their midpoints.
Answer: 0.12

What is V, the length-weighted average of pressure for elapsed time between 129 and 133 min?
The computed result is 1.54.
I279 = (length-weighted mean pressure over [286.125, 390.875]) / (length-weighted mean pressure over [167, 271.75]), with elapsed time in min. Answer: 1.0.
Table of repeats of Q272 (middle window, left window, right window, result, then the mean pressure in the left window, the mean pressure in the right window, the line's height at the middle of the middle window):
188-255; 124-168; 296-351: 2.65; 1.52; 1.53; 1.52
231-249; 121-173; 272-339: 2.06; 1.52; 1.53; 1.53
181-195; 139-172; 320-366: 0.43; 1.52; 1.5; 1.51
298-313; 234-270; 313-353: -0.61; 1.36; 1.53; 1.47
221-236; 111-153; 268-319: 0.58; 1.52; 1.54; 1.53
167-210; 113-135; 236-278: -1.42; 1.53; 1.4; 1.47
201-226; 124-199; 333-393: -0.77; 1.51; 1.52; 1.51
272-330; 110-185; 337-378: -0.87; 1.52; 1.5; 1.51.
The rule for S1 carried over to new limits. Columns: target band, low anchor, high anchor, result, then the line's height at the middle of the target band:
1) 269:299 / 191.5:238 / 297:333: -0.014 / 1.52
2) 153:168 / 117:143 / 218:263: -0.030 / 1.49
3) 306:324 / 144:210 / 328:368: -0.028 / 1.5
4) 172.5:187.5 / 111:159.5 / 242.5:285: 0.019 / 1.49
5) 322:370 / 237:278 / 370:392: 0.008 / 1.51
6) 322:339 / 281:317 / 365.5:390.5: 0.028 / 1.54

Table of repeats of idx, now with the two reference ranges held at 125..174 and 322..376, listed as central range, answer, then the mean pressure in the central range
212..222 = -0.04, 1.57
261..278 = -0.02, 1.53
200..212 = -0.04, 1.57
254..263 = 0.09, 1.39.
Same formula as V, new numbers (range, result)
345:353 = 1.54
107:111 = 1.6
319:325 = 1.49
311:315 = 1.56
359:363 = 1.4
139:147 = 1.49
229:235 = 1.45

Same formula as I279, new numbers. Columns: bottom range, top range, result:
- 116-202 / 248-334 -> 0.99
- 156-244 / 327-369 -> 1.00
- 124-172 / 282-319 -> 1.01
